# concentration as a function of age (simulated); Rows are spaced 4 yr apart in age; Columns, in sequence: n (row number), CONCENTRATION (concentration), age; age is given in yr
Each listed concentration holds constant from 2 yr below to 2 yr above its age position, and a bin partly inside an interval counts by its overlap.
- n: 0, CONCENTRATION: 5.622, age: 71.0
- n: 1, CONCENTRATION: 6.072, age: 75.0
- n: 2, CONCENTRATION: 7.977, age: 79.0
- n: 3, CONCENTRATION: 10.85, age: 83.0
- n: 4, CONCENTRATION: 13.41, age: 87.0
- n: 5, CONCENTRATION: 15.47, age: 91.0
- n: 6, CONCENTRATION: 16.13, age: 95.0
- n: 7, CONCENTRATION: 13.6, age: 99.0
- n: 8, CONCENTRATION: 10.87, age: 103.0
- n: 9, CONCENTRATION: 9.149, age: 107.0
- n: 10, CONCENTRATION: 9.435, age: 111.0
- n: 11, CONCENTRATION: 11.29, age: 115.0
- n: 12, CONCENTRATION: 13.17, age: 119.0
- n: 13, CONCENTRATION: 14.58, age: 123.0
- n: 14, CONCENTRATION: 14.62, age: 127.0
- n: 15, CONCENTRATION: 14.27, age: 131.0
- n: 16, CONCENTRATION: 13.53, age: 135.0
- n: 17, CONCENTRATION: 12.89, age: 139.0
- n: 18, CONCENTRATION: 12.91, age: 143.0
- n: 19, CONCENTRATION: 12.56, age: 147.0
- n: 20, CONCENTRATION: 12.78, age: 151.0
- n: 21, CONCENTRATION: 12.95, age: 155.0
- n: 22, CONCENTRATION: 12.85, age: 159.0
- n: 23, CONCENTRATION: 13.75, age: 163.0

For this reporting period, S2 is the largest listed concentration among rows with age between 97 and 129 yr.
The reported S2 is 14.62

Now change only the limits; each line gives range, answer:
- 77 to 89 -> 13.41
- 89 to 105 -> 16.13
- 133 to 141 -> 13.53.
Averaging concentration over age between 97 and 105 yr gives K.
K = 12.2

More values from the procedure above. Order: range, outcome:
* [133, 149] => 13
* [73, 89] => 9.58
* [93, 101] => 14.9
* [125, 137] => 14.1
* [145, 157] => 12.8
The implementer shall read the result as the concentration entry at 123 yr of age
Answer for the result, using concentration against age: 14.58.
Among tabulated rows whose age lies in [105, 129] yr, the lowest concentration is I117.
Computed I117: 9.149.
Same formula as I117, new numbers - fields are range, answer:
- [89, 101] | 13.6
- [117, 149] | 12.56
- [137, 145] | 12.89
